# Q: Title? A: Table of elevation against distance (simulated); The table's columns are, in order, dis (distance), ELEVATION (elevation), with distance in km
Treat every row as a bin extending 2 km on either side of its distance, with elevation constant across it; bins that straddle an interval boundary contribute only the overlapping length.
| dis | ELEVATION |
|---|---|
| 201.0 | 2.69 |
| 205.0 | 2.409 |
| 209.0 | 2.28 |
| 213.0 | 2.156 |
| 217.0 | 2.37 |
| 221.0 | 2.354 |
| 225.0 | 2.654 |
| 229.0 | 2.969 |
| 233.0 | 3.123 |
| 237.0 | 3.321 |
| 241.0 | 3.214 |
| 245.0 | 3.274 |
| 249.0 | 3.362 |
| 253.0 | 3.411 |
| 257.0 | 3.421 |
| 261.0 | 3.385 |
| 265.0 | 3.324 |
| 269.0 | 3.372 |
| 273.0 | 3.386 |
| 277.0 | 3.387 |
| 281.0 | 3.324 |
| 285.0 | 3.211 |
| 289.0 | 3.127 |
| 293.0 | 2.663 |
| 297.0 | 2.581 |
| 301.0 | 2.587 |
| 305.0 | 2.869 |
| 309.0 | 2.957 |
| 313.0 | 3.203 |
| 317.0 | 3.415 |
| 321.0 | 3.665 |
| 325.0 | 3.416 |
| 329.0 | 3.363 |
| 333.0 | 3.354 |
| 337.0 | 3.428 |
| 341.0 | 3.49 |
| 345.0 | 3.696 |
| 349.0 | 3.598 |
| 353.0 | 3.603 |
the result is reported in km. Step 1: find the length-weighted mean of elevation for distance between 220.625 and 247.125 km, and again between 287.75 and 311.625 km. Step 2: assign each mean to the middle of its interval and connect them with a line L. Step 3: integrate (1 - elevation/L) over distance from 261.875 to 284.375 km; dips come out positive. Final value -3.6 km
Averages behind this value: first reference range 3.03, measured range 3.35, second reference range 2.8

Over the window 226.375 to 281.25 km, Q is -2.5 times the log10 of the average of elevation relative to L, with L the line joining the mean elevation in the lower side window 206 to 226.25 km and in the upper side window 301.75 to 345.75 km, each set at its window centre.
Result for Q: -0.22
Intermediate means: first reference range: 2.35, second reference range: 3.32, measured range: 3.3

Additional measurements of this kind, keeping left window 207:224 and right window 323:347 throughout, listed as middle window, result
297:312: 0.13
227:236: -0.24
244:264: -0.25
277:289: -0.11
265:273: -0.19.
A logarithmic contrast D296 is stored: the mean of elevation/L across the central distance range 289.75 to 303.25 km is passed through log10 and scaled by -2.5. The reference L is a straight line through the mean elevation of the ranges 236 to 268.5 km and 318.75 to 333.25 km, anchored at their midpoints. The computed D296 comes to 0.269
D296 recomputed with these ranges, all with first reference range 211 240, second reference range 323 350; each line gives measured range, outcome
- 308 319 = 0.04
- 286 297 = 0.11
